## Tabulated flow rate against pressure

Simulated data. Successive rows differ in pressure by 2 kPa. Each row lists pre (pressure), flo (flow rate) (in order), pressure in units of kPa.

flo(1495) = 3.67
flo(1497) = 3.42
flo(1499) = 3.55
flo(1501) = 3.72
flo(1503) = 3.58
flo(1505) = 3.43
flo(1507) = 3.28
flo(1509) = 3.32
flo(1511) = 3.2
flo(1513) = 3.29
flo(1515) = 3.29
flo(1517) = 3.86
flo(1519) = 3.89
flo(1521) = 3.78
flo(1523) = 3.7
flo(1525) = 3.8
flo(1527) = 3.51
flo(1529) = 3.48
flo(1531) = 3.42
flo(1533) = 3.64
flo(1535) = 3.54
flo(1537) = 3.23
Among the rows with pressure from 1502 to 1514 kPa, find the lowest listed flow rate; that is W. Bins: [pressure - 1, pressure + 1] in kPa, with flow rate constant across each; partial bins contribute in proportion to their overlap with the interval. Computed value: 3.2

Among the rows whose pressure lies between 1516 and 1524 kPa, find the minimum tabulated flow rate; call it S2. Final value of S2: 3.7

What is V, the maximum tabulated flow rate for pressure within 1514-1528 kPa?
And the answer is 3.89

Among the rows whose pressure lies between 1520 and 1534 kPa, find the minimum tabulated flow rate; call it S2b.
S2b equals 3.42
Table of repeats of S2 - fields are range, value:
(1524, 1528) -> 3.51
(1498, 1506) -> 3.43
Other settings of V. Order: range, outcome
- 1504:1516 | 3.43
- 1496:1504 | 3.72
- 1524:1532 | 3.8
